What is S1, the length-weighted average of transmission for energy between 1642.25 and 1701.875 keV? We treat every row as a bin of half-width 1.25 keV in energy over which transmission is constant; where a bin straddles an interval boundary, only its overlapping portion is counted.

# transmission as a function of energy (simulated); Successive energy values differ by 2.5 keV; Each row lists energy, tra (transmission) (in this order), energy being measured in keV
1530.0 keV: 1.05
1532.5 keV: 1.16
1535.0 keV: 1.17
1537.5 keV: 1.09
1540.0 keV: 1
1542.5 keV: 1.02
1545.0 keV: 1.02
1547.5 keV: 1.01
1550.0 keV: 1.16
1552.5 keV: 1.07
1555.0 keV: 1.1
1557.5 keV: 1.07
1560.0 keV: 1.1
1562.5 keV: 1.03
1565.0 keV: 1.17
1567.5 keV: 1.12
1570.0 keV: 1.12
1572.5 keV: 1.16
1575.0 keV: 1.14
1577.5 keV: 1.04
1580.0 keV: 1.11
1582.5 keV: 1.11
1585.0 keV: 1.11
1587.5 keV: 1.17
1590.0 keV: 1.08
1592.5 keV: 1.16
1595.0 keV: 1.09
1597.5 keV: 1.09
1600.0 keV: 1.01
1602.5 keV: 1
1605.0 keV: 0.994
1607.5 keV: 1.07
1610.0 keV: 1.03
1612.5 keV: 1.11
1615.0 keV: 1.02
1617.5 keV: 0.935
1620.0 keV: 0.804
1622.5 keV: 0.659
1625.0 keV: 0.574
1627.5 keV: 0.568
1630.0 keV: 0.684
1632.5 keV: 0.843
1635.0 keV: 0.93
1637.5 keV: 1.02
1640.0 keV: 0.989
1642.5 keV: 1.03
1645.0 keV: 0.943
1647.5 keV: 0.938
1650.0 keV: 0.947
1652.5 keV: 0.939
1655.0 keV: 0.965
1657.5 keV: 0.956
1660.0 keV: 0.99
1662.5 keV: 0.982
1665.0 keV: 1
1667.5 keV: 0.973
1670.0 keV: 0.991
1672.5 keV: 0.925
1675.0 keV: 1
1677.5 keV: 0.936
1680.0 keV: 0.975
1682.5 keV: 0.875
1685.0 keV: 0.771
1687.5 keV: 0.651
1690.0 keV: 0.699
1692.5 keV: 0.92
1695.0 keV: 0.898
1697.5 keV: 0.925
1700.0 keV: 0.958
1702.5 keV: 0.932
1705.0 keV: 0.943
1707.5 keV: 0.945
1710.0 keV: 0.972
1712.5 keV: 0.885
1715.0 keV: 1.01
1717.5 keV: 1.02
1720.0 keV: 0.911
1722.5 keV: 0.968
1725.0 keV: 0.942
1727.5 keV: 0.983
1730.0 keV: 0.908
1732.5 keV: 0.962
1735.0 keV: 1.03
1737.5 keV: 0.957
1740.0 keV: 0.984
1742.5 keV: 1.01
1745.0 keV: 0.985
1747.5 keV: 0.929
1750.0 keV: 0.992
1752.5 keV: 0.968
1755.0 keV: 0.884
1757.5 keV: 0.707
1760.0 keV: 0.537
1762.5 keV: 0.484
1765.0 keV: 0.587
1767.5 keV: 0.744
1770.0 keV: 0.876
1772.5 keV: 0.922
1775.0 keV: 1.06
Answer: 0.923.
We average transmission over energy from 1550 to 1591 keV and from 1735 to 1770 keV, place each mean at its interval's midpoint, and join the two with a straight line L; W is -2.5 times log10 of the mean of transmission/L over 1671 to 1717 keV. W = 0.02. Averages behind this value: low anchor 1.11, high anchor 0.837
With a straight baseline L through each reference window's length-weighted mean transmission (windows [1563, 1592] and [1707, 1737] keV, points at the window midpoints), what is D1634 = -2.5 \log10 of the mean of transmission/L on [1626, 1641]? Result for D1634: 0.26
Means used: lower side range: 1.12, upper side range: 0.962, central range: 0.832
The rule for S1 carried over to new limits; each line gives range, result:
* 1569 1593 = 1.12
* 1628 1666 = 0.936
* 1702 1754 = 0.964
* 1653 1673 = 0.973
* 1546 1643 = 1.01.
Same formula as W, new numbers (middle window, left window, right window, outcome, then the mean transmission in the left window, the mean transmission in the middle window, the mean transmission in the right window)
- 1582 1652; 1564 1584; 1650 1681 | 0.10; 1.12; 0.959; 0.968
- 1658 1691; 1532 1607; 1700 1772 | 0.07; 1.09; 0.908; 0.896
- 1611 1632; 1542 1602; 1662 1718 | 0.27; 1.09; 0.799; 0.919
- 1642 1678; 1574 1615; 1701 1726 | 0.05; 1.08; 0.967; 0.953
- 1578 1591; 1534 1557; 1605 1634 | -0.17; 1.07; 1.11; 0.852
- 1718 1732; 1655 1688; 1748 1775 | -0.12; 0.933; 0.948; 0.788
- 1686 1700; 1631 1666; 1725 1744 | 0.17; 0.96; 0.83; 0.974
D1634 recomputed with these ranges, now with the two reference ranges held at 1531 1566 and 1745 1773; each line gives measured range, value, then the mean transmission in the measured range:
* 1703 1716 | -0.108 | 0.949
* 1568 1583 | -0.069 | 1.11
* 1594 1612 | -0.038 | 1.04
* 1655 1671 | -0.065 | 0.981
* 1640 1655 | -0.020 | 0.962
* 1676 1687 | 0.028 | 0.876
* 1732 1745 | -0.207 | 0.99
